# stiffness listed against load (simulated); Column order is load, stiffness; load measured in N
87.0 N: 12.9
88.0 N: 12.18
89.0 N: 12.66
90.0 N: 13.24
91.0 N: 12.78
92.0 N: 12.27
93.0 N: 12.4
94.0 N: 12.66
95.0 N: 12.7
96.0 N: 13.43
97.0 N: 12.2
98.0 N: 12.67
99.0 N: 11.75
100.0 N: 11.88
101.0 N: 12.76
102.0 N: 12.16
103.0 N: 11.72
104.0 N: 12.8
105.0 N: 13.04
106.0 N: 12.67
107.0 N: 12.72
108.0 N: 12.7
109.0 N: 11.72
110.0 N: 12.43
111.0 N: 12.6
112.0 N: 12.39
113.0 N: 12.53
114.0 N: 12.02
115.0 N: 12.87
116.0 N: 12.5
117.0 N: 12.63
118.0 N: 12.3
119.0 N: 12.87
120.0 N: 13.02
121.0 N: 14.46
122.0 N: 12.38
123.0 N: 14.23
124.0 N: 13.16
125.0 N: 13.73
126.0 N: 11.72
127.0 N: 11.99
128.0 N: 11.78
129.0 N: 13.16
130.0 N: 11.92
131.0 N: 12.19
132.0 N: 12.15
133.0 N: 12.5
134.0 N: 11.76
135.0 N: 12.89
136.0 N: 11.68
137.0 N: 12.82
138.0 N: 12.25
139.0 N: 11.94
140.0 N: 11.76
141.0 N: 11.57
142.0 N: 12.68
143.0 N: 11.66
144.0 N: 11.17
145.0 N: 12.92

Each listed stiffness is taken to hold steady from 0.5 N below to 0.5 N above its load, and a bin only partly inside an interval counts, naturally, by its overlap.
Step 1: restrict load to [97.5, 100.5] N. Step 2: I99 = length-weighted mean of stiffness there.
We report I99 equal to 12.1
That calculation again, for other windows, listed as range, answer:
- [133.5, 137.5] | 12.3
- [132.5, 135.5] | 12.4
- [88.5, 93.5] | 12.7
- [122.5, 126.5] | 13.2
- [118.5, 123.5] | 13.4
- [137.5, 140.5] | 12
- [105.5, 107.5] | 12.7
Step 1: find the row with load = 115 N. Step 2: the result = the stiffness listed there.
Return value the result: 12.87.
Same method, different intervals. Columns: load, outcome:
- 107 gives 12.72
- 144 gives 11.17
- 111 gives 12.6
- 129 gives 13.16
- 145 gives 12.92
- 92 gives 12.27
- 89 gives 12.66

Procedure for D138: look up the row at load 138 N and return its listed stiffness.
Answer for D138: 12.25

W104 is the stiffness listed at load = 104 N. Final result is 12.8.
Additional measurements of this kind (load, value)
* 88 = 12.18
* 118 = 12.3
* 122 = 12.38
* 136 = 11.68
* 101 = 12.76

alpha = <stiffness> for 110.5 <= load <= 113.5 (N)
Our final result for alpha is 12.5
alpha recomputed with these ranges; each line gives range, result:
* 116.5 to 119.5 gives 12.6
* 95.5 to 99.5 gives 12.5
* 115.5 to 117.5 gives 12.6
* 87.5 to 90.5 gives 12.7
